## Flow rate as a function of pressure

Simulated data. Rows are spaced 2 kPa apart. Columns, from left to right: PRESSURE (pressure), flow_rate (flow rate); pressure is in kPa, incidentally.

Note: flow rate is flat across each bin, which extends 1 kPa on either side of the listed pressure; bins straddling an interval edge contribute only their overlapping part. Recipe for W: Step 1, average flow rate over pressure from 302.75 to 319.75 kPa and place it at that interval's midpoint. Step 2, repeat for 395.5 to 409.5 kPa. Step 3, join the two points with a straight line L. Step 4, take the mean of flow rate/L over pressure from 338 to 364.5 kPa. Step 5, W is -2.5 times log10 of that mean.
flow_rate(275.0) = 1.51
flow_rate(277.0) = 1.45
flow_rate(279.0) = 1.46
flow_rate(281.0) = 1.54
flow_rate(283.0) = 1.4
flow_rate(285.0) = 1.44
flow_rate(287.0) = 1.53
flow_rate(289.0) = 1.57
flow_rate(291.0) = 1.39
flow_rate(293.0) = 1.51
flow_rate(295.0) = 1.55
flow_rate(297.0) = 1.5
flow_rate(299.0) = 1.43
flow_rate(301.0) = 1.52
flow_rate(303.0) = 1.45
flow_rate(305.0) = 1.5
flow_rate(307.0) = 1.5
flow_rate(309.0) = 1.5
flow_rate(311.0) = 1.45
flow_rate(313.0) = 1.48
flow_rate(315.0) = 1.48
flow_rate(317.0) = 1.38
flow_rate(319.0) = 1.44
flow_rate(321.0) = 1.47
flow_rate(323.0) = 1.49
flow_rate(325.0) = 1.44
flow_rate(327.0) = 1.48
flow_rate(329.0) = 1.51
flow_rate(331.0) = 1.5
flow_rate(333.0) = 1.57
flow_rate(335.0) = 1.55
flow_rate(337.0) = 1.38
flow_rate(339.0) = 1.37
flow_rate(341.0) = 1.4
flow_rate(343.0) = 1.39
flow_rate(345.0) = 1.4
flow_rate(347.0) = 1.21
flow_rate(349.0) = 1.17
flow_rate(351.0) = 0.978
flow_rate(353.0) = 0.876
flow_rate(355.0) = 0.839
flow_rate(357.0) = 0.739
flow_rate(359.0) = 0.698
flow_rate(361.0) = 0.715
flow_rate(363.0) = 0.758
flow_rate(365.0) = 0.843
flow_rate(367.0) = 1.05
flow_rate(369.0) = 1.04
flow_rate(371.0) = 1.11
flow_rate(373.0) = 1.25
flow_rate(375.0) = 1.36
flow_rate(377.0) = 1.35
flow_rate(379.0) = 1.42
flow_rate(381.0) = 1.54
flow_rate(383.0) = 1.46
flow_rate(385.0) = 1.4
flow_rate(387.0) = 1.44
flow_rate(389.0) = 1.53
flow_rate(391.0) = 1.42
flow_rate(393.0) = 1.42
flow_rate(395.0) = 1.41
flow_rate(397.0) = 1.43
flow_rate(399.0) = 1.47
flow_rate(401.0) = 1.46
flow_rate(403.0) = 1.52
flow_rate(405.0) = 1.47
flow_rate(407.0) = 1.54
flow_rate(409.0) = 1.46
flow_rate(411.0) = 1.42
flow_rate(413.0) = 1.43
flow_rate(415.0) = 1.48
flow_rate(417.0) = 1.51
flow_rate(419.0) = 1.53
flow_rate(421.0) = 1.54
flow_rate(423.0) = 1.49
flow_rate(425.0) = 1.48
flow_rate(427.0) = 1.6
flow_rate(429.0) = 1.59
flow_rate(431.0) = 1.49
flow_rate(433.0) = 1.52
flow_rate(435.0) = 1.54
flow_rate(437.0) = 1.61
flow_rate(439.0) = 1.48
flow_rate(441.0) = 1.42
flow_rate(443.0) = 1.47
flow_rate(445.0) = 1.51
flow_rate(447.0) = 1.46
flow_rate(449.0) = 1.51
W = 0.38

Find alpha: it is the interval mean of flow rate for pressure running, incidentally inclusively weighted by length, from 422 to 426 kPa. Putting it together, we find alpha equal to 1.48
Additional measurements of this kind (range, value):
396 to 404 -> 1.47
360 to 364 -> 0.736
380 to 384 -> 1.5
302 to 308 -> 1.48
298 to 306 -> 1.48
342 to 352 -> 1.23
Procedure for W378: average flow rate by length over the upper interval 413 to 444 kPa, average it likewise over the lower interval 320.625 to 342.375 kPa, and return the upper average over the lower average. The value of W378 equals 1.0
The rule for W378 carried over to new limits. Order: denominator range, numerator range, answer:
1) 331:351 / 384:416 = 1.06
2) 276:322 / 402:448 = 1.02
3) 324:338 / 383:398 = 0.96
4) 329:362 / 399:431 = 1.27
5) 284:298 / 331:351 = 0.91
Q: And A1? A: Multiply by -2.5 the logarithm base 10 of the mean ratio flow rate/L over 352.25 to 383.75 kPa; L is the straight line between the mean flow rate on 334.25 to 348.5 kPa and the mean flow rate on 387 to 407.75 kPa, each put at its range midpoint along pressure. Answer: 0.31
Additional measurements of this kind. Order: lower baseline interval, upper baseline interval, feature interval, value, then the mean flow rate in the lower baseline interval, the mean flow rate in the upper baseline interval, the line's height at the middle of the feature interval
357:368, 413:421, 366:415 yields -0.21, 0.806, 1.5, 1.16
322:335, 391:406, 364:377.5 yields 0.28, 1.5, 1.45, 1.47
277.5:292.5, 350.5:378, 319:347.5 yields -0.23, 1.48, 0.972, 1.17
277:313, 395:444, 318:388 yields 0.19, 1.48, 1.5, 1.49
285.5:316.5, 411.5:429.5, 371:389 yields 0.08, 1.49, 1.51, 1.5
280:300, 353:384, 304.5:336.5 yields -0.12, 1.49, 1.07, 1.32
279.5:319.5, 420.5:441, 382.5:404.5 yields 0.05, 1.48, 1.53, 1.51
